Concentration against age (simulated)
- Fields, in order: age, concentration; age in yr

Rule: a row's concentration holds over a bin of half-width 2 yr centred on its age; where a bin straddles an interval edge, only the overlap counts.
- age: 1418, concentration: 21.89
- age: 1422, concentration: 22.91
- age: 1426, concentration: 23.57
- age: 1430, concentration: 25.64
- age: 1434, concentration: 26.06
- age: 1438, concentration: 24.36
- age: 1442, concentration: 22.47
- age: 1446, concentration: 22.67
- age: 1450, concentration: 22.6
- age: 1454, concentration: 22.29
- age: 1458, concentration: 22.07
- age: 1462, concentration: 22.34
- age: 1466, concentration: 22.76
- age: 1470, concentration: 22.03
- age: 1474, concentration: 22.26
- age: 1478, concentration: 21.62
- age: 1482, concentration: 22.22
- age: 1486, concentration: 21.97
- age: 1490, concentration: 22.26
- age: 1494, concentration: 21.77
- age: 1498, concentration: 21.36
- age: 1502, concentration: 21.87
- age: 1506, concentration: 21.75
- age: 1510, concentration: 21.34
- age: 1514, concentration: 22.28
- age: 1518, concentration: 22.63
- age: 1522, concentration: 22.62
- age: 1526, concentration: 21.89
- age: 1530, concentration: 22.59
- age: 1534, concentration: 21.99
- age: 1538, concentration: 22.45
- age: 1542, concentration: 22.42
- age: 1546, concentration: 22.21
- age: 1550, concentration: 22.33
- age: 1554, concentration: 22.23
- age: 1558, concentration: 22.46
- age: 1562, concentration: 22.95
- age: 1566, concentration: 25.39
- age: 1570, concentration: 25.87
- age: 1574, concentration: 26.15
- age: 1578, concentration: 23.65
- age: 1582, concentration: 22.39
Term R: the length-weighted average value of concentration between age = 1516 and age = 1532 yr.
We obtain 22.4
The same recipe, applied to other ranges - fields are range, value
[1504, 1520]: 22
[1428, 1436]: 25.9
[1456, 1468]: 22.4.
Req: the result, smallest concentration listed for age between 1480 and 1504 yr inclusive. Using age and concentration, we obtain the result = 21.36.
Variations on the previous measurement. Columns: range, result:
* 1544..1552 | 22.21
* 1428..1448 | 22.47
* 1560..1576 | 22.95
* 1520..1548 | 21.89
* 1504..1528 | 21.34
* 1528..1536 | 21.99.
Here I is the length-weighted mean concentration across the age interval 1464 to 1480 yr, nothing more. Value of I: 22.2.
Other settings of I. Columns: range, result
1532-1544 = 22.3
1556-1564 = 22.7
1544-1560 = 22.3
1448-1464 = 22.3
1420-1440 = 24.5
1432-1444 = 24.3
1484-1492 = 22.1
